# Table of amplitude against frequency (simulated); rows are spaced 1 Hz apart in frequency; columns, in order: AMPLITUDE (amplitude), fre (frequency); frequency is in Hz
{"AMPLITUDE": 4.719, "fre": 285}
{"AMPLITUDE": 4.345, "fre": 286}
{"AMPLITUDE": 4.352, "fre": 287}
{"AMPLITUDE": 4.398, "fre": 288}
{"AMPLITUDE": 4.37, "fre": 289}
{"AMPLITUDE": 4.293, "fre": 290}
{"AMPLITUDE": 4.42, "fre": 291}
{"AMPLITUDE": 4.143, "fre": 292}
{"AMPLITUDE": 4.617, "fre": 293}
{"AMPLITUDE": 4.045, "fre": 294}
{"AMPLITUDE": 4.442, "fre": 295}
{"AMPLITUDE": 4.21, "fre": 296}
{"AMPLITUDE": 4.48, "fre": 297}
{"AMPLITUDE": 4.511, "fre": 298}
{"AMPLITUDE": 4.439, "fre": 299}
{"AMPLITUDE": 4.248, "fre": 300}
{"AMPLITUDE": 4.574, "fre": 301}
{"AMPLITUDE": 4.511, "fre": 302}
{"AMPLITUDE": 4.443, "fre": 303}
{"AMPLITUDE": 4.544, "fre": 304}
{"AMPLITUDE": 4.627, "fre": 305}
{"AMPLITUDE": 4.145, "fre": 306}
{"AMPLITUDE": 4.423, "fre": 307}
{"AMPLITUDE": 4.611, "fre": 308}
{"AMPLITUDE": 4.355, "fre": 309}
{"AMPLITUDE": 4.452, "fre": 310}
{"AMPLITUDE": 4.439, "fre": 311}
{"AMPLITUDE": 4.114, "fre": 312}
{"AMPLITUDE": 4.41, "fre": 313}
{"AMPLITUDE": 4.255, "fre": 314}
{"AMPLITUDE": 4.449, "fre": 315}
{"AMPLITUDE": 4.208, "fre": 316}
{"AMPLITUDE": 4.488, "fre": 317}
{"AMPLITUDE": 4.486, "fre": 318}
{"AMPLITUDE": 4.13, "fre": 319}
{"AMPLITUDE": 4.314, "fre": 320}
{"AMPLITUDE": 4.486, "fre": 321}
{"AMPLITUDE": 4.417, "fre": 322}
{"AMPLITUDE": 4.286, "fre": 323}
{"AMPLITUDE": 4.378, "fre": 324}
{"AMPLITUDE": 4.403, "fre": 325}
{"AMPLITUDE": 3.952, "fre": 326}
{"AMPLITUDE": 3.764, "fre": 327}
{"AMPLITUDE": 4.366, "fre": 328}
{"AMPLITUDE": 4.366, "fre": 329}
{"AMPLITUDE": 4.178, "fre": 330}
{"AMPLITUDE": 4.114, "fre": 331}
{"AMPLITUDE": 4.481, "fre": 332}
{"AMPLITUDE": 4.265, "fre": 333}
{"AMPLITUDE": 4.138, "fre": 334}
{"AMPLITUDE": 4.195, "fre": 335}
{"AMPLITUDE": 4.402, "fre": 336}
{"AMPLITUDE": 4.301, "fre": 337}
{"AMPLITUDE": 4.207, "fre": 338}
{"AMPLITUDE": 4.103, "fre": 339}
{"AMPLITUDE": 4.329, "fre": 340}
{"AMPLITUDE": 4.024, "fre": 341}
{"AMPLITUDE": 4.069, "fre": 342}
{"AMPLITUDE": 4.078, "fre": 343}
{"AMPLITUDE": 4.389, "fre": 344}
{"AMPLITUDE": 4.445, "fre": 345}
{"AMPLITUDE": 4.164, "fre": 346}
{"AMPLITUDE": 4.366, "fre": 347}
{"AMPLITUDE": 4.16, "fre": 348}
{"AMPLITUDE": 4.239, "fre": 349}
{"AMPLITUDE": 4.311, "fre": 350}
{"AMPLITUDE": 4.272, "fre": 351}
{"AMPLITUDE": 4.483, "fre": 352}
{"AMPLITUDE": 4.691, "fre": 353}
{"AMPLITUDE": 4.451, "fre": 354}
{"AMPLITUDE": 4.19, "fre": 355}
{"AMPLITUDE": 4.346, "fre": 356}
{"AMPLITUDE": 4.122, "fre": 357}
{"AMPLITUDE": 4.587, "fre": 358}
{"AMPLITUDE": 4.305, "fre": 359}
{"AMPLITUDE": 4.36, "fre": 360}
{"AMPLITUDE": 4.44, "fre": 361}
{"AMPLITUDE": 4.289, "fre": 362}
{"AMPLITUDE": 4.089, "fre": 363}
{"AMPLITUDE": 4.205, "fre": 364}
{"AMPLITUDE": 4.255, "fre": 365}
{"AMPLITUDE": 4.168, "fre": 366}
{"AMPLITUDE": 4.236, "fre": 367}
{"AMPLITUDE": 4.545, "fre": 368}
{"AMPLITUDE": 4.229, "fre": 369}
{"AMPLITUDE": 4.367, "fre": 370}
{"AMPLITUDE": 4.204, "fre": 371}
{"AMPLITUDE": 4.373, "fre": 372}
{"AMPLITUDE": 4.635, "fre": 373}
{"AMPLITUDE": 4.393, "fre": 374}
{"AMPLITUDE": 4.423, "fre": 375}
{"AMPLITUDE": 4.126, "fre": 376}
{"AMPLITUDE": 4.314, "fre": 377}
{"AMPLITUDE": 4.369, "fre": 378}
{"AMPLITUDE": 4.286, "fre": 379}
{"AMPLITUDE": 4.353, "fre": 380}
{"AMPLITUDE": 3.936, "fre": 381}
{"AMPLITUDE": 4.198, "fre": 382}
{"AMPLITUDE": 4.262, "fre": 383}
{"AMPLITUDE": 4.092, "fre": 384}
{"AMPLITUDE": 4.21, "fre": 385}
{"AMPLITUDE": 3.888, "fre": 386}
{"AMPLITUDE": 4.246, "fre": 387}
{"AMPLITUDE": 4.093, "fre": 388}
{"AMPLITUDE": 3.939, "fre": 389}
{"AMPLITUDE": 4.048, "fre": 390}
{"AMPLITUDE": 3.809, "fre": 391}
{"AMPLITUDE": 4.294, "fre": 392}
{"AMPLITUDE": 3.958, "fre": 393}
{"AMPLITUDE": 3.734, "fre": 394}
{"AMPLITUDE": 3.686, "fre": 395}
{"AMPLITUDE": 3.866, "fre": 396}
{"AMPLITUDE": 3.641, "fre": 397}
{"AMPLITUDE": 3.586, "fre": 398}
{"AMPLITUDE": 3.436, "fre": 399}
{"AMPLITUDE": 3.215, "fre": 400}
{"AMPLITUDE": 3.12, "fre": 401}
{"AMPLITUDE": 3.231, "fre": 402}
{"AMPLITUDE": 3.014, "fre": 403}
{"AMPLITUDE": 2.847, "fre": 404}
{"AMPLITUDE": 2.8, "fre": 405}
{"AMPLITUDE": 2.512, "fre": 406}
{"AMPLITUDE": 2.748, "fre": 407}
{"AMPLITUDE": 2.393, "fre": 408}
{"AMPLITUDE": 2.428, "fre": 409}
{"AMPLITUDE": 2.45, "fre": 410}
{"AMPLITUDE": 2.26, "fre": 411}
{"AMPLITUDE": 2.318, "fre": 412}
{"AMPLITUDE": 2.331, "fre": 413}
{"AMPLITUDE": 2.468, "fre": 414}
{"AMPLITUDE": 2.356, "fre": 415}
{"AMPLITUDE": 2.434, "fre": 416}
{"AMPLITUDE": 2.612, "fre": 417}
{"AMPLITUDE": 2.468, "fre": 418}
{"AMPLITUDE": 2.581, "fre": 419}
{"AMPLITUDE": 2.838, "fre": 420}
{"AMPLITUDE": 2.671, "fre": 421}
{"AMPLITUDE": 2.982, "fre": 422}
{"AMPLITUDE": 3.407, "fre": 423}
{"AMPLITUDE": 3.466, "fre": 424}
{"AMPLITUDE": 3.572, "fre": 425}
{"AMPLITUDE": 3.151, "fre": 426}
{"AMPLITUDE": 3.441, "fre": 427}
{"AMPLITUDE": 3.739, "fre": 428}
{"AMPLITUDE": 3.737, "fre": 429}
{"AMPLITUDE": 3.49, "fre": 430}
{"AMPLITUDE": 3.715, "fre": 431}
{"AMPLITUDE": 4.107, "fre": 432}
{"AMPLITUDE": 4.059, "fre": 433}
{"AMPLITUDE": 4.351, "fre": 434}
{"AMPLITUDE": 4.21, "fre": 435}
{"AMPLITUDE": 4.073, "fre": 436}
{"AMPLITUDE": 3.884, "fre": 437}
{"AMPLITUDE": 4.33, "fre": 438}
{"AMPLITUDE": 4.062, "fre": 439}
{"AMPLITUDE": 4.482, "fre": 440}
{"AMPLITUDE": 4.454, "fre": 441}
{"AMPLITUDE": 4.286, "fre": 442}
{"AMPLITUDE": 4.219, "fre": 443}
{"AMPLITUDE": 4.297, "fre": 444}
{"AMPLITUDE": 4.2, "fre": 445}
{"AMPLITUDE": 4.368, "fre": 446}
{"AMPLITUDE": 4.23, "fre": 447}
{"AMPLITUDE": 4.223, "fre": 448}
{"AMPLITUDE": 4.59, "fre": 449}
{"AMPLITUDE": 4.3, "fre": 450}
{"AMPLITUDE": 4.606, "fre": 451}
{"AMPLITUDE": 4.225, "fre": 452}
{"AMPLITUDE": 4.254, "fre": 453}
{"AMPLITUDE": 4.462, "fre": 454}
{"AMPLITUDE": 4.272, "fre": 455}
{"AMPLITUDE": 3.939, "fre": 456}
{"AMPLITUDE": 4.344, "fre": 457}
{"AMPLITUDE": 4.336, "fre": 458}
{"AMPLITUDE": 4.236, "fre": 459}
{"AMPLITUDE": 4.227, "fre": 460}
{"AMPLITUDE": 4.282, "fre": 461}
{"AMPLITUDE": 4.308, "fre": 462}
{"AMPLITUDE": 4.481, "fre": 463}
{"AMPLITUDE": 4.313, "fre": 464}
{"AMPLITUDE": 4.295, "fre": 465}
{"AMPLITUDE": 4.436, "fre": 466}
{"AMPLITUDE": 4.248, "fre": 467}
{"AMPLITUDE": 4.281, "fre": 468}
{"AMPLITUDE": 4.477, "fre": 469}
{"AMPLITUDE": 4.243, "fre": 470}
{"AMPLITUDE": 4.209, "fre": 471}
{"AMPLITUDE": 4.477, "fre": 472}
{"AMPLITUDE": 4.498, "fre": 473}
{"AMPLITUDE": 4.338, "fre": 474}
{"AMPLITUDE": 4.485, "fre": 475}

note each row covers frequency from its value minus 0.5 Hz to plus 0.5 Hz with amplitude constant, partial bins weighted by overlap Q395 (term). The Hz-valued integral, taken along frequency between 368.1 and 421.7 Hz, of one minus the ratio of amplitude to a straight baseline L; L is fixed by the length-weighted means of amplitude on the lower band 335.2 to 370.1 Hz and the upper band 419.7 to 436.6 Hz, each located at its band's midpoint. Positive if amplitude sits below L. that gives 5.9 Hz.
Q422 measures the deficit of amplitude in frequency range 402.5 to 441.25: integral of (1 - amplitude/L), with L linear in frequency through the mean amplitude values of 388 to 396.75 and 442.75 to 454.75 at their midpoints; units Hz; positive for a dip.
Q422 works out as 8.84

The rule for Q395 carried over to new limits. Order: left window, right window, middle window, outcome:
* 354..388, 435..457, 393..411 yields 4.9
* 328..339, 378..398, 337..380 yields -1.5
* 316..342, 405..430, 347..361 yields -1.8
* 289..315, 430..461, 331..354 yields 0.4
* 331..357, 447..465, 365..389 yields 0.2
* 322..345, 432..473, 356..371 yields -0.2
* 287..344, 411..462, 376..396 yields -0.5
